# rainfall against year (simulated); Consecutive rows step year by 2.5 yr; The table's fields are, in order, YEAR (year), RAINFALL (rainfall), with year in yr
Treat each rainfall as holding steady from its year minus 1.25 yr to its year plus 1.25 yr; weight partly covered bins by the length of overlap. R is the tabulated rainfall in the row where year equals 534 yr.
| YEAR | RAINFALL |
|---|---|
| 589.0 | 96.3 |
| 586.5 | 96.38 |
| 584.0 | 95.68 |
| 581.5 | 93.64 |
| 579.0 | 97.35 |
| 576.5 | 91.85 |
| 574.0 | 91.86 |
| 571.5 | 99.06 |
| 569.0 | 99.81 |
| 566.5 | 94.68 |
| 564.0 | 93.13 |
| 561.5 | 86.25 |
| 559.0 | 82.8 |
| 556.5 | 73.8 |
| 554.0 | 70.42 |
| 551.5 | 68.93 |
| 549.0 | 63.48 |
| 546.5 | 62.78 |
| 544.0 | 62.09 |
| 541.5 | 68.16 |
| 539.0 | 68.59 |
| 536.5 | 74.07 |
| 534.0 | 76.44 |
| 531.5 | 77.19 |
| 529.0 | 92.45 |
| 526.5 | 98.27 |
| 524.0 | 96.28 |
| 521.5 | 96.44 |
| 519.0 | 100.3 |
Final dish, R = 76.44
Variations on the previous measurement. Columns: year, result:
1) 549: 63.48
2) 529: 92.45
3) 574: 91.86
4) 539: 68.59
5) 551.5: 68.93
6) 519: 100.3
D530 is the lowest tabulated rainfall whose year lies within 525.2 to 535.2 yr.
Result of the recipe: 76.44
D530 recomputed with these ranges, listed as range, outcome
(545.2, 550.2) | 62.78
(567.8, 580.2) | 91.85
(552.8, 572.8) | 70.42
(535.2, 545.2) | 62.09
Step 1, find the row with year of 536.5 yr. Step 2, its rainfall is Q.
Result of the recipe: 74.07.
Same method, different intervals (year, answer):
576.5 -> 91.85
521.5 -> 96.44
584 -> 95.68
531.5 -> 77.19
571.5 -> 99.06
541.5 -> 68.16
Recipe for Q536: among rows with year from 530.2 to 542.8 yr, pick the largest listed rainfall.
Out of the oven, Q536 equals 77.19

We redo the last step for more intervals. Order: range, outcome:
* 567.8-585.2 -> 99.81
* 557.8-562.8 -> 86.25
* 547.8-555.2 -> 70.42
